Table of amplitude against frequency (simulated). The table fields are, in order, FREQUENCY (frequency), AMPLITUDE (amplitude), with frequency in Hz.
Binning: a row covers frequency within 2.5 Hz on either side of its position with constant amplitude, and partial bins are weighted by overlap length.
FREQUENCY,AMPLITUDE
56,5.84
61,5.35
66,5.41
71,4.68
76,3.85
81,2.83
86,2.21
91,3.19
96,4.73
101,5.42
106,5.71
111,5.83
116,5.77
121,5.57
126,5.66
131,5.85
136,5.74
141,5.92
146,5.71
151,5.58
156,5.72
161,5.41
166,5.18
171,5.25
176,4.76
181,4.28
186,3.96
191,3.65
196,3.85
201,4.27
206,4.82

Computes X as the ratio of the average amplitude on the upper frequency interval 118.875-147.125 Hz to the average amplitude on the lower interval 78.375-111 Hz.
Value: 1.4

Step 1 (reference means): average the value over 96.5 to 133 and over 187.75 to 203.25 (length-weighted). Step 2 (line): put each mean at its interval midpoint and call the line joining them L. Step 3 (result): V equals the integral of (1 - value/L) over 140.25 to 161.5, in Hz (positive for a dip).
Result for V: -3.52 Hz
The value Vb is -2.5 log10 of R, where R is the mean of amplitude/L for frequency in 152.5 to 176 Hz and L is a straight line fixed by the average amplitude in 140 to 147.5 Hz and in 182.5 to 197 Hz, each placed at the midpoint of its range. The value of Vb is -0.09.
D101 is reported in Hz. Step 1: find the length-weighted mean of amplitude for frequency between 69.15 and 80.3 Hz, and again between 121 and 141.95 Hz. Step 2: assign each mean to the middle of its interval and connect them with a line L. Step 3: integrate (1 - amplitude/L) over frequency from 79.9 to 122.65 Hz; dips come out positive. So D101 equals 2.4 Hz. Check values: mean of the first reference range 4.01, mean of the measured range 4.62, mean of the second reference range 5.76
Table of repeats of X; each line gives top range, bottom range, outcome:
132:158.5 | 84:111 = 1.29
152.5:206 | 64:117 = 1.04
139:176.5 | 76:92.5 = 1.90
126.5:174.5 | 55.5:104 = 1.30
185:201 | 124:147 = 0.67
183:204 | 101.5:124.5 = 0.70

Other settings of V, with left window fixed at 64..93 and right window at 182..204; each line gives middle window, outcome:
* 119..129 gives -4.8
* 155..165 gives -4.1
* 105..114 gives -4.9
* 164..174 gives -3.3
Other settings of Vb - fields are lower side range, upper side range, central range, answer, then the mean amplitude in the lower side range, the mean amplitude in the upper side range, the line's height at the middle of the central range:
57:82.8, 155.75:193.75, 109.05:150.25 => -0.23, 4.55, 4.71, 4.64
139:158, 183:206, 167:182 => -0.02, 5.73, 4.04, 4.77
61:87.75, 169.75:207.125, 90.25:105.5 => -0.17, 3.99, 4.31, 4.05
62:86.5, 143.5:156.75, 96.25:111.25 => -0.18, 4.02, 5.66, 4.66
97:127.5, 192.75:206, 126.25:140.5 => -0.10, 5.61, 4.18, 5.27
